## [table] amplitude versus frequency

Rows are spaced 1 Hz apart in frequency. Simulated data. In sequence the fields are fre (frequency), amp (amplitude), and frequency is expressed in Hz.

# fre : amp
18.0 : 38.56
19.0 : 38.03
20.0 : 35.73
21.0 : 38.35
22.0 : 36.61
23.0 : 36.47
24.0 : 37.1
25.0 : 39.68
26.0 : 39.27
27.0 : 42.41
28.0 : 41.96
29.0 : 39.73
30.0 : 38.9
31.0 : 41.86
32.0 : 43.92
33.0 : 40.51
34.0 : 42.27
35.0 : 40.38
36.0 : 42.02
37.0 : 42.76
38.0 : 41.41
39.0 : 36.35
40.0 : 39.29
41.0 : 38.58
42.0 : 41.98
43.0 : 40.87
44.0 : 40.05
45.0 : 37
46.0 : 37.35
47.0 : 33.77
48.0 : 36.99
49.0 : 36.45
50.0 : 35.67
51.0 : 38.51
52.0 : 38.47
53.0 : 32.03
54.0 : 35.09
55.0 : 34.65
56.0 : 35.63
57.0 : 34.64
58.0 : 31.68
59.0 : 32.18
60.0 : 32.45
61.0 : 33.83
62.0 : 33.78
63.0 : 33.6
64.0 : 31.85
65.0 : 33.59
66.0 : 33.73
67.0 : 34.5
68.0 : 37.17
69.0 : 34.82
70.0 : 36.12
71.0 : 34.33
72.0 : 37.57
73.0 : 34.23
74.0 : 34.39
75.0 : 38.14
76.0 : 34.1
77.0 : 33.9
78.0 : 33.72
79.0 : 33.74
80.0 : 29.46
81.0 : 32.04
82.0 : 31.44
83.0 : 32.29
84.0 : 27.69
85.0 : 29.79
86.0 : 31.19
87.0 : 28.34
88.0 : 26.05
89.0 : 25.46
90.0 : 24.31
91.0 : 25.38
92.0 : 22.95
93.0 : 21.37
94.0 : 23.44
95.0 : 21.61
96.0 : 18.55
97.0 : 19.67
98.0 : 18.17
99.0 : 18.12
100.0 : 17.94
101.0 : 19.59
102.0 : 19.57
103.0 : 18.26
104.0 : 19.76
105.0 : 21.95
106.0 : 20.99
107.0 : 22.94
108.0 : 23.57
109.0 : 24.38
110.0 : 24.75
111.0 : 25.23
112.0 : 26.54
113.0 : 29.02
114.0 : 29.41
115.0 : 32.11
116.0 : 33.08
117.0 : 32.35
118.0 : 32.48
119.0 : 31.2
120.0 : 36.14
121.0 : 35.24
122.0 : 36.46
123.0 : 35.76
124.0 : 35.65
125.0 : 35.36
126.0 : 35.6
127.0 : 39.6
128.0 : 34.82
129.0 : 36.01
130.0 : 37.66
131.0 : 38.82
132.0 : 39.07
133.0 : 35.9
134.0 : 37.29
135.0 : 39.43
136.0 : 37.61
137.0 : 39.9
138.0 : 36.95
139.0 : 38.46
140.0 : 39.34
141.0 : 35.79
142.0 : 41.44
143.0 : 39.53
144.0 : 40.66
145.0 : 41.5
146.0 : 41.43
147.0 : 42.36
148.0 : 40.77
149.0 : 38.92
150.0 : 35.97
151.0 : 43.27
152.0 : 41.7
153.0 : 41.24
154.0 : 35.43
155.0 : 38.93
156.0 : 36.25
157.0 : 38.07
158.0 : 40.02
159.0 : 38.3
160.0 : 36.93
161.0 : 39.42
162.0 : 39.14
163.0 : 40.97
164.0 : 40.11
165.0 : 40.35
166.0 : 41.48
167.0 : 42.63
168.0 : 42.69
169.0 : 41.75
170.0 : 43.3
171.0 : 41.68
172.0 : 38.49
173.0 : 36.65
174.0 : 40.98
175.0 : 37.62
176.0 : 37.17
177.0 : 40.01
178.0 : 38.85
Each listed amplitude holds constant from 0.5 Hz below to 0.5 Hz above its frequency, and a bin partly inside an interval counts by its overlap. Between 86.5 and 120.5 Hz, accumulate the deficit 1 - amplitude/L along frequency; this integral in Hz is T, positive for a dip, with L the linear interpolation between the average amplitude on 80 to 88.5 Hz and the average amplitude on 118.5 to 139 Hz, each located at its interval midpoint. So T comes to 8.65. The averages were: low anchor 29.8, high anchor 36.8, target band 24.5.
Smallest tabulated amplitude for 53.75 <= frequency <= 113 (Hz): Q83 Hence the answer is 17.94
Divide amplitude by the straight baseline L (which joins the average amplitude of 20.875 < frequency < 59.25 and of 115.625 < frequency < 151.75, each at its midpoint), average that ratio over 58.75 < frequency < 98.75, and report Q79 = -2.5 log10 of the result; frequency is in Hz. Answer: 0.251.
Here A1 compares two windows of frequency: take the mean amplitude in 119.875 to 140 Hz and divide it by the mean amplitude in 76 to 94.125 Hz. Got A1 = 1.29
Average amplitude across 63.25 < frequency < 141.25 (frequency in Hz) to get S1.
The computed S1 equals 30.6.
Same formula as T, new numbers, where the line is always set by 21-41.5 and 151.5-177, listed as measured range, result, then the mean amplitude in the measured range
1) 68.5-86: 2.9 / 33.3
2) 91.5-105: 6.7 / 20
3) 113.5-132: 2.2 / 35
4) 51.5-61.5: 1.5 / 34.1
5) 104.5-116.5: 4.1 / 26.2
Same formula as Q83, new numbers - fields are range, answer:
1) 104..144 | 19.76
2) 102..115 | 18.26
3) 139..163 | 35.43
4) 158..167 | 36.93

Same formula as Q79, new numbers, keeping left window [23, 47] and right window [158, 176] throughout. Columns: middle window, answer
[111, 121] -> 0.27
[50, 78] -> 0.16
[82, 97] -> 0.49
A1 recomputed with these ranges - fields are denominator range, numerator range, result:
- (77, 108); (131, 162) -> 1.58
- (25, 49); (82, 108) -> 0.58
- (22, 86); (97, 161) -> 0.92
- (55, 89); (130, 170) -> 1.20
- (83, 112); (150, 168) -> 1.71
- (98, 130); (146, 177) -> 1.40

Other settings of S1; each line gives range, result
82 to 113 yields 23.6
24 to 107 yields 32.6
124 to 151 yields 38.5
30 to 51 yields 39.4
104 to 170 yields 36.1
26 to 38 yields 41.4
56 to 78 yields 34.3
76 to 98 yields 27.2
